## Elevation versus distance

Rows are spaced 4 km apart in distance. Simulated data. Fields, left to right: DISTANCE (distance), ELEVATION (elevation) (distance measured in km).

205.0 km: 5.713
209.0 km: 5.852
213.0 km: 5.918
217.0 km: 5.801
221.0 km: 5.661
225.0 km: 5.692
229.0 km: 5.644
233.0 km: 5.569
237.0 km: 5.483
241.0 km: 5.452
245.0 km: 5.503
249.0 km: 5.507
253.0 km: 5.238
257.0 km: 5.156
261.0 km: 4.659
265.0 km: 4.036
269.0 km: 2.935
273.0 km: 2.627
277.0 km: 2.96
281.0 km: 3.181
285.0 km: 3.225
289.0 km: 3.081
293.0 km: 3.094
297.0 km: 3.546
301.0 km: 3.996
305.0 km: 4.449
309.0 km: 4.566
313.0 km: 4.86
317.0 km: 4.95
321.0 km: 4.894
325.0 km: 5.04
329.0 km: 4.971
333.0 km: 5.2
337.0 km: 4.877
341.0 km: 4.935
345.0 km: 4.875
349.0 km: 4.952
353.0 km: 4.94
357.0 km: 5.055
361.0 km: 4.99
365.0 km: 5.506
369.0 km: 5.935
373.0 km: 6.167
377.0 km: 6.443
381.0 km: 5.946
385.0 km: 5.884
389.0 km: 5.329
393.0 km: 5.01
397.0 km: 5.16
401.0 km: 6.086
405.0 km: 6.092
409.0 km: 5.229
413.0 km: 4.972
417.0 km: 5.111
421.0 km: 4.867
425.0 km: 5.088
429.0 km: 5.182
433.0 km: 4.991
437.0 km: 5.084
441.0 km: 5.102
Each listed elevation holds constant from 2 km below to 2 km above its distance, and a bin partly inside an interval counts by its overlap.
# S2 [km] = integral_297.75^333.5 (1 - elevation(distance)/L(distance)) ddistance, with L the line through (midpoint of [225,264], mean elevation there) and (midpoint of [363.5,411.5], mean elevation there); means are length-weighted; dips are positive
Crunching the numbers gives 5.33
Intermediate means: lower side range 5.34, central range 4.71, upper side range 5.73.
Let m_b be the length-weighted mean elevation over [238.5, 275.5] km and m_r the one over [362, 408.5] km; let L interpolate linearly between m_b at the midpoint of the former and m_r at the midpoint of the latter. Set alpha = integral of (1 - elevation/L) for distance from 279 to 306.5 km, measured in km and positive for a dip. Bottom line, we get 7.88 km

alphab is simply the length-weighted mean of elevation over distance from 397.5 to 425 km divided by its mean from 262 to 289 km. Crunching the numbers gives 1.67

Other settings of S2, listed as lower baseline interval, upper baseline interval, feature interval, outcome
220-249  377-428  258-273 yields 4.7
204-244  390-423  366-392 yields -2.6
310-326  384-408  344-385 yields -1.6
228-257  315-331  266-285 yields 8.1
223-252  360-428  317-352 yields 3.6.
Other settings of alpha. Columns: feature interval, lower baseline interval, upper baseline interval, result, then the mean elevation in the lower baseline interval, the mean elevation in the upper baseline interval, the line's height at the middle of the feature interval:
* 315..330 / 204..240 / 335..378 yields 1.2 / 5.7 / 5.31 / 5.41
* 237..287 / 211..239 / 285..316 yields 6.4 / 5.68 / 3.93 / 4.82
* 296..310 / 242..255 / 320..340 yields 2.7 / 5.42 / 5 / 5.14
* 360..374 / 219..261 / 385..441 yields -0.9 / 5.45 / 5.26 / 5.31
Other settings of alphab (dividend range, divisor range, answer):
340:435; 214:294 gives 1.18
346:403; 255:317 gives 1.45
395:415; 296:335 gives 1.18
